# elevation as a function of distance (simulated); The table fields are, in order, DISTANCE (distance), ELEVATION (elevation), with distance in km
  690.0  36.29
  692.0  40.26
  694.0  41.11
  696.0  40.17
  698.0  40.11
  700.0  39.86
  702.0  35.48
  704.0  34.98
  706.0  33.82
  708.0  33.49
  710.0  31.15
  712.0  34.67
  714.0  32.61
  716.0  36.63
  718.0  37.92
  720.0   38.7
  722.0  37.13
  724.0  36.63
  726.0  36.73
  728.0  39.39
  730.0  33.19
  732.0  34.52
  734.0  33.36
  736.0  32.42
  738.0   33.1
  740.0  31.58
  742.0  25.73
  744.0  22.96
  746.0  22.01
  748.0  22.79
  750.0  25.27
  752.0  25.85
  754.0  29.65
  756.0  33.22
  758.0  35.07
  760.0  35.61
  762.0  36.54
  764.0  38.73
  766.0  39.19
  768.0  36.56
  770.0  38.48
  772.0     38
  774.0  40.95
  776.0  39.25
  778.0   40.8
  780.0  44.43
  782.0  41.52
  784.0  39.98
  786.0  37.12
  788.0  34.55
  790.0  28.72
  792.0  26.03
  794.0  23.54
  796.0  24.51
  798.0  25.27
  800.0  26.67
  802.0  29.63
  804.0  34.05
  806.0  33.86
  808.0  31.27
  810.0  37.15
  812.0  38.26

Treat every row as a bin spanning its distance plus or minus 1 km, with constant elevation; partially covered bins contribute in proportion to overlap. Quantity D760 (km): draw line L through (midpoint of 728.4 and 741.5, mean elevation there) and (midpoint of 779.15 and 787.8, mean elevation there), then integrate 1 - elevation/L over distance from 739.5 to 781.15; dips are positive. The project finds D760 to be 3.9 km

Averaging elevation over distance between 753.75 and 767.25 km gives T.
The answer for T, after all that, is 35.8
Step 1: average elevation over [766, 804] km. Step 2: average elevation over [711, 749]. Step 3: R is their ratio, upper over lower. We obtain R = 1.0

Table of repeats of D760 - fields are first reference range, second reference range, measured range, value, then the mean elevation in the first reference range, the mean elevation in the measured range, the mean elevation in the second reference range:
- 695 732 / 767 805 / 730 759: 5.0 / 36.2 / 29.2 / 34.2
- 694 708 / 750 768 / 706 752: 4.5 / 37.4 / 32.3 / 33.9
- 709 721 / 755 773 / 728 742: 1.1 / 35.3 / 33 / 36.8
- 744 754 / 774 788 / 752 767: -2.6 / 24.4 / 34.8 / 40.1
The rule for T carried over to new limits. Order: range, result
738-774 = 31.9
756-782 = 38.5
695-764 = 33.4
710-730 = 36.3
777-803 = 32.5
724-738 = 34.9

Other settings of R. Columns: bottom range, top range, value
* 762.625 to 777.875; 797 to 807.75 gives 0.77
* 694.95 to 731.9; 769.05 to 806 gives 0.94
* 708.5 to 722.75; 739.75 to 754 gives 0.71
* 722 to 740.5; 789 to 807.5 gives 0.81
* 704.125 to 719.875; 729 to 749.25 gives 0.84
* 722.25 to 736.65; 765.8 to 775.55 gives 1.09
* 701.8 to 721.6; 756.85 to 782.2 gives 1.11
